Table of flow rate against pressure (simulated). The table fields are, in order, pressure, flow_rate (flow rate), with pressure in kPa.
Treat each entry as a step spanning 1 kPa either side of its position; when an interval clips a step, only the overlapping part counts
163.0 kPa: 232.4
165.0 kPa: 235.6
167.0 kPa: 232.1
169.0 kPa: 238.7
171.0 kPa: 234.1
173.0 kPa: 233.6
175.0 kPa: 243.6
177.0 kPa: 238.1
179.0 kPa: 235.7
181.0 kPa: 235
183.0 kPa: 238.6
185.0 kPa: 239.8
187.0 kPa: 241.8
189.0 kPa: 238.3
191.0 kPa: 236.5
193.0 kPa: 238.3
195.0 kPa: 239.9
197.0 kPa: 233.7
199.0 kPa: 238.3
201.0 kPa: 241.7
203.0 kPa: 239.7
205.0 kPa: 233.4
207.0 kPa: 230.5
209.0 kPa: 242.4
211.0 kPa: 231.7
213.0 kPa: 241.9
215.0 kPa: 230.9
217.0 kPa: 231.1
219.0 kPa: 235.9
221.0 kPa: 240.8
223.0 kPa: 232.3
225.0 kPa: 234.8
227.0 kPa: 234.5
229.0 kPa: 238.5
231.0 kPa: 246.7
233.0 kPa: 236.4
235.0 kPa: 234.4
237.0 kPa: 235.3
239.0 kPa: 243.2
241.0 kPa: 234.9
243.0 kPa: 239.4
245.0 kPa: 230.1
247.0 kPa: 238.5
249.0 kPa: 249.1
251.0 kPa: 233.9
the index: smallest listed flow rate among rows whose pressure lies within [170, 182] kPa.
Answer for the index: 233.6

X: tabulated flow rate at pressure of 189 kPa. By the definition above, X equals 238.3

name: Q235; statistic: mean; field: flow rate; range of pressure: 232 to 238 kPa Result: 235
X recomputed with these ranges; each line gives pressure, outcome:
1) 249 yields 249.1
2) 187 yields 241.8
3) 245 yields 230.1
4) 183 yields 238.6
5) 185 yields 239.8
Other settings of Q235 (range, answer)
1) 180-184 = 237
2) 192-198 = 237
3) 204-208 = 232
